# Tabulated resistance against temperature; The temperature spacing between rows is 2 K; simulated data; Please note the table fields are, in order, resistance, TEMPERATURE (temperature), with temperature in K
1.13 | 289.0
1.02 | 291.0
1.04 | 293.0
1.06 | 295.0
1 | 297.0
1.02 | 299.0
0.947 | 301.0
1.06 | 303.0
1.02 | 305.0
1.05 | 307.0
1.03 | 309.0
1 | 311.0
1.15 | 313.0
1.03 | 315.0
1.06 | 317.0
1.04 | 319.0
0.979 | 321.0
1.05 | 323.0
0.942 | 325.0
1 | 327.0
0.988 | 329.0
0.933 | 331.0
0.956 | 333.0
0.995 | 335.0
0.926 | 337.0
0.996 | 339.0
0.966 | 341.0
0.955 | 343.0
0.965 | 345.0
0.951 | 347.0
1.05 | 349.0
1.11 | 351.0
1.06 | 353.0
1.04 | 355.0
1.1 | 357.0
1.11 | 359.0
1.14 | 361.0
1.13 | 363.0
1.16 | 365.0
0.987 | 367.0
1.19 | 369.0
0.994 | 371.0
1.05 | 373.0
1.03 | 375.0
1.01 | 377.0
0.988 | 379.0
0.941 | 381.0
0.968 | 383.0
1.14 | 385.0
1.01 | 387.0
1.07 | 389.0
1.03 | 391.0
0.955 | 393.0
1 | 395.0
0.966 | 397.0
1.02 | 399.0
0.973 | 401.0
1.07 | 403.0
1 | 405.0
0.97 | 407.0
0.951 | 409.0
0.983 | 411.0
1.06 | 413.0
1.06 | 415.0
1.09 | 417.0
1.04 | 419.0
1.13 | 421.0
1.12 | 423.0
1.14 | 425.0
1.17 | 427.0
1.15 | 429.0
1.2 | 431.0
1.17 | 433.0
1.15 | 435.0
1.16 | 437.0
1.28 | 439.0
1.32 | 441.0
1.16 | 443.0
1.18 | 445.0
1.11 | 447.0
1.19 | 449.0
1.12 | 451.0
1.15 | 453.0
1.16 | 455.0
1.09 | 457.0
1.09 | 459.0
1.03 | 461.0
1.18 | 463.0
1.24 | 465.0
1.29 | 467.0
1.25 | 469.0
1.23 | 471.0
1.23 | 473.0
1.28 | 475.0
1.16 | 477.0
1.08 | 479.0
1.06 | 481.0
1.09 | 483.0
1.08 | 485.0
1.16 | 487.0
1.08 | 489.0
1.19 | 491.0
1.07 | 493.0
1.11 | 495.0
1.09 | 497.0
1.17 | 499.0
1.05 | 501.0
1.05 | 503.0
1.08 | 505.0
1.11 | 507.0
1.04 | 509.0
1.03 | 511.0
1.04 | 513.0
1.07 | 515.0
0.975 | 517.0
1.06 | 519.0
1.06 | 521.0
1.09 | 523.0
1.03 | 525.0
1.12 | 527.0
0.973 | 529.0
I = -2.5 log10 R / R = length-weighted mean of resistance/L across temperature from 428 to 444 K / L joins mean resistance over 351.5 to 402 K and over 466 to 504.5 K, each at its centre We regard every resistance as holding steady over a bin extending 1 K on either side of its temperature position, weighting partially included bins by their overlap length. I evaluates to -0.096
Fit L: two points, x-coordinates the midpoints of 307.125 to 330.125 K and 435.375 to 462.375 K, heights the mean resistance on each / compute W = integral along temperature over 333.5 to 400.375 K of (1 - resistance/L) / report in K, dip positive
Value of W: 2.7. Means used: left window 1.02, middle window 1.03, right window 1.16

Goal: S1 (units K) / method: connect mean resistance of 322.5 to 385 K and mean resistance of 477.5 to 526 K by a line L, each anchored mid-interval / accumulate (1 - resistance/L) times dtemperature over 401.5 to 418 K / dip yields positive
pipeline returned 0.4 K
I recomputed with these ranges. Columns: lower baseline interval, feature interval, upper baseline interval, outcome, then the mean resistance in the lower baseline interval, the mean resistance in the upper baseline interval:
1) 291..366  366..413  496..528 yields 0.03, 1.03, 1.07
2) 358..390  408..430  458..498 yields 0.02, 1.06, 1.15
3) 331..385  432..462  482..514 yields -0.09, 1.03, 1.09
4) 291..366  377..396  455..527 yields 0.05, 1.03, 1.11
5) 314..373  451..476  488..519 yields -0.11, 1.03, 1.08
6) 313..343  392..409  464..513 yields 0.07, 0.994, 1.13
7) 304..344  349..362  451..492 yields -0.06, 1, 1.16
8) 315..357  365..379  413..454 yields 0.01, 1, 1.15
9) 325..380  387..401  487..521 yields 0.04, 1.03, 1.08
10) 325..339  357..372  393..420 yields -0.12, 0.967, 1.01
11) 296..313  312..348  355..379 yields 0.05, 1.02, 1.08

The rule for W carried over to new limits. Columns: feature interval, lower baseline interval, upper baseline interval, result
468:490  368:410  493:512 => -1.8 K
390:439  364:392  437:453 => 2.3 K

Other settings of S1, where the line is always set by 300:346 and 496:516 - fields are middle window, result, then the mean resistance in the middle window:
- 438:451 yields -1.9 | 1.2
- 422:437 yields -1.6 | 1.16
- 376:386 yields 0.1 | 1.01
